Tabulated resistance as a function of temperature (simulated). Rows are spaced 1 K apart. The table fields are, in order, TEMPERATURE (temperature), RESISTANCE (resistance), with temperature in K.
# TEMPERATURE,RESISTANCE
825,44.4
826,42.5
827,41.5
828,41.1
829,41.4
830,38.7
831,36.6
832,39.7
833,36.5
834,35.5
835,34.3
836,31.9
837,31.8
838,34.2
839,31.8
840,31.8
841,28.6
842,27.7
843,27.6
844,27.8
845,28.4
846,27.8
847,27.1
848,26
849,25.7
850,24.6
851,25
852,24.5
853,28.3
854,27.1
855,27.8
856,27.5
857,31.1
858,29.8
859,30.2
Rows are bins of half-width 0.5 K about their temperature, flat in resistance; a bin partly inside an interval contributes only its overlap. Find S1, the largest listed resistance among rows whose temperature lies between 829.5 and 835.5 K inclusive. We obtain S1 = 39.7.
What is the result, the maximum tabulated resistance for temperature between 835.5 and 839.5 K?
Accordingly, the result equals 34.2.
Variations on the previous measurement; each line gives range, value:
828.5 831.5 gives 41.4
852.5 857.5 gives 31.1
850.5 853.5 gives 28.3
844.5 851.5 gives 28.4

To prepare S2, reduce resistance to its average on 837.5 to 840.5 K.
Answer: 32.6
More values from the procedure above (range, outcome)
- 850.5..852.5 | 24.8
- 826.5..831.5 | 39.9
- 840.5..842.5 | 28.1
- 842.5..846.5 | 27.9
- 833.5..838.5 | 33.5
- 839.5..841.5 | 30.2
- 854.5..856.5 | 27.6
